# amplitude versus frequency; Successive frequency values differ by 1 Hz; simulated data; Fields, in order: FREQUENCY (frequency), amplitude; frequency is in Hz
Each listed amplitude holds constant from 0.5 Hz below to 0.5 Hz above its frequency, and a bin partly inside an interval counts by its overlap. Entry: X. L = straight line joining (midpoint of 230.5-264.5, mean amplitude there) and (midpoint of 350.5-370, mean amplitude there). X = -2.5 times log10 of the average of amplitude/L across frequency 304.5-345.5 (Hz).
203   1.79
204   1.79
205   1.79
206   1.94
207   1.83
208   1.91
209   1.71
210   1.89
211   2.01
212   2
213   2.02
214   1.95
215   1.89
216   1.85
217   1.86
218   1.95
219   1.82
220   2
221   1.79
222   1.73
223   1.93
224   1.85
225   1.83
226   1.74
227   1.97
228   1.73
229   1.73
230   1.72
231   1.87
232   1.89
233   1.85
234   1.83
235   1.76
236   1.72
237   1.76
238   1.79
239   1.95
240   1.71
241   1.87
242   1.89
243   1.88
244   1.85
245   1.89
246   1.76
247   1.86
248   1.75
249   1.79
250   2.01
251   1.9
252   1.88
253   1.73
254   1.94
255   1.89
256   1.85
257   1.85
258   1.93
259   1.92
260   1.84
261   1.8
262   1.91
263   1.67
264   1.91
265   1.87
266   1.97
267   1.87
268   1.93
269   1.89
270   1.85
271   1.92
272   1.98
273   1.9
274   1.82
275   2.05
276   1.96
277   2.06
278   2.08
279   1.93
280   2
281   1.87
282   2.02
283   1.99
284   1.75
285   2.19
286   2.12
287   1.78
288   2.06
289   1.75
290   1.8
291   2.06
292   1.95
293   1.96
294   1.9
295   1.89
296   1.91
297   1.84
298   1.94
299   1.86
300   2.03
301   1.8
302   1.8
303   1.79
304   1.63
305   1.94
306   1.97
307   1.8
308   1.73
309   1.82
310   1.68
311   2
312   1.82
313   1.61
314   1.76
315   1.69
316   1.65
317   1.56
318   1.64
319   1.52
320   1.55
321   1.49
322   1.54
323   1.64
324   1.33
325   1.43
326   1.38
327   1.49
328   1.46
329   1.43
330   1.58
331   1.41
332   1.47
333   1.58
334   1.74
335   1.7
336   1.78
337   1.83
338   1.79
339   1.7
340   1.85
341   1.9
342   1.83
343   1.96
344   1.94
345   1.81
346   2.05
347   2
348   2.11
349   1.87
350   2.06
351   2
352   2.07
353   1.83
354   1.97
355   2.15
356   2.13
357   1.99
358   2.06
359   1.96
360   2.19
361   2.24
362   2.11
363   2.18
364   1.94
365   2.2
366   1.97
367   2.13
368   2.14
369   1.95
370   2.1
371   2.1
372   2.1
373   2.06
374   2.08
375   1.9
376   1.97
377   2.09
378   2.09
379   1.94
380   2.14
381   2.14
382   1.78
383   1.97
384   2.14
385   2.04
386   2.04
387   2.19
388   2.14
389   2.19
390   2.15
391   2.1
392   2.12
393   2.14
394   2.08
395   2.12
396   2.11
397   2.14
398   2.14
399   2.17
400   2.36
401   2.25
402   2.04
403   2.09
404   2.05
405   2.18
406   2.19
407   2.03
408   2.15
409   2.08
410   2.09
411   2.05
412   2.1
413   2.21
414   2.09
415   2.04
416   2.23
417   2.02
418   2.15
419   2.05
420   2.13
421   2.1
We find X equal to 0.19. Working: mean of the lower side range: 1.84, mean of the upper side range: 2.06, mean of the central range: 1.68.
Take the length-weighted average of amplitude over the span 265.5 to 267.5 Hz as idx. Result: 1.92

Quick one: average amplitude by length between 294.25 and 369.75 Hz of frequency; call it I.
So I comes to 1.82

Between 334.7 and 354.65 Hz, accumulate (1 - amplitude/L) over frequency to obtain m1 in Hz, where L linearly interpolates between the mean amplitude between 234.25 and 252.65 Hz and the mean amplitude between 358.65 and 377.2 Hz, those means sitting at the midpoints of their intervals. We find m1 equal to 1.2 Hz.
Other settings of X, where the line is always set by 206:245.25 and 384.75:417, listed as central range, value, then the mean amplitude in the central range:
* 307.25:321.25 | 0.181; 1.69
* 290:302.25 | 0.030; 1.91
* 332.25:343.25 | 0.144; 1.78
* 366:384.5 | 0.023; 2.04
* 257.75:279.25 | 0.005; 1.91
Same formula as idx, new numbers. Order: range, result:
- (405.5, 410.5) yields 2.11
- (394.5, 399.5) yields 2.14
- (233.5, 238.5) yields 1.77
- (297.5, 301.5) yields 1.91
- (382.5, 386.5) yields 2.05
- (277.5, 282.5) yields 1.98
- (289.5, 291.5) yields 1.93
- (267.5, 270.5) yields 1.89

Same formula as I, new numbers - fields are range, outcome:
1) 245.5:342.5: 1.8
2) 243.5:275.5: 1.87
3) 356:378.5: 2.07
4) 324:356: 1.78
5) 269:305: 1.92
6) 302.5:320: 1.74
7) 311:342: 1.62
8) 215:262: 1.84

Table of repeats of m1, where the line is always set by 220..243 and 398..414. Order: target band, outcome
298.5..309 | 0.62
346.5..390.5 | 0.17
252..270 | 0.04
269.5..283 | -0.41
